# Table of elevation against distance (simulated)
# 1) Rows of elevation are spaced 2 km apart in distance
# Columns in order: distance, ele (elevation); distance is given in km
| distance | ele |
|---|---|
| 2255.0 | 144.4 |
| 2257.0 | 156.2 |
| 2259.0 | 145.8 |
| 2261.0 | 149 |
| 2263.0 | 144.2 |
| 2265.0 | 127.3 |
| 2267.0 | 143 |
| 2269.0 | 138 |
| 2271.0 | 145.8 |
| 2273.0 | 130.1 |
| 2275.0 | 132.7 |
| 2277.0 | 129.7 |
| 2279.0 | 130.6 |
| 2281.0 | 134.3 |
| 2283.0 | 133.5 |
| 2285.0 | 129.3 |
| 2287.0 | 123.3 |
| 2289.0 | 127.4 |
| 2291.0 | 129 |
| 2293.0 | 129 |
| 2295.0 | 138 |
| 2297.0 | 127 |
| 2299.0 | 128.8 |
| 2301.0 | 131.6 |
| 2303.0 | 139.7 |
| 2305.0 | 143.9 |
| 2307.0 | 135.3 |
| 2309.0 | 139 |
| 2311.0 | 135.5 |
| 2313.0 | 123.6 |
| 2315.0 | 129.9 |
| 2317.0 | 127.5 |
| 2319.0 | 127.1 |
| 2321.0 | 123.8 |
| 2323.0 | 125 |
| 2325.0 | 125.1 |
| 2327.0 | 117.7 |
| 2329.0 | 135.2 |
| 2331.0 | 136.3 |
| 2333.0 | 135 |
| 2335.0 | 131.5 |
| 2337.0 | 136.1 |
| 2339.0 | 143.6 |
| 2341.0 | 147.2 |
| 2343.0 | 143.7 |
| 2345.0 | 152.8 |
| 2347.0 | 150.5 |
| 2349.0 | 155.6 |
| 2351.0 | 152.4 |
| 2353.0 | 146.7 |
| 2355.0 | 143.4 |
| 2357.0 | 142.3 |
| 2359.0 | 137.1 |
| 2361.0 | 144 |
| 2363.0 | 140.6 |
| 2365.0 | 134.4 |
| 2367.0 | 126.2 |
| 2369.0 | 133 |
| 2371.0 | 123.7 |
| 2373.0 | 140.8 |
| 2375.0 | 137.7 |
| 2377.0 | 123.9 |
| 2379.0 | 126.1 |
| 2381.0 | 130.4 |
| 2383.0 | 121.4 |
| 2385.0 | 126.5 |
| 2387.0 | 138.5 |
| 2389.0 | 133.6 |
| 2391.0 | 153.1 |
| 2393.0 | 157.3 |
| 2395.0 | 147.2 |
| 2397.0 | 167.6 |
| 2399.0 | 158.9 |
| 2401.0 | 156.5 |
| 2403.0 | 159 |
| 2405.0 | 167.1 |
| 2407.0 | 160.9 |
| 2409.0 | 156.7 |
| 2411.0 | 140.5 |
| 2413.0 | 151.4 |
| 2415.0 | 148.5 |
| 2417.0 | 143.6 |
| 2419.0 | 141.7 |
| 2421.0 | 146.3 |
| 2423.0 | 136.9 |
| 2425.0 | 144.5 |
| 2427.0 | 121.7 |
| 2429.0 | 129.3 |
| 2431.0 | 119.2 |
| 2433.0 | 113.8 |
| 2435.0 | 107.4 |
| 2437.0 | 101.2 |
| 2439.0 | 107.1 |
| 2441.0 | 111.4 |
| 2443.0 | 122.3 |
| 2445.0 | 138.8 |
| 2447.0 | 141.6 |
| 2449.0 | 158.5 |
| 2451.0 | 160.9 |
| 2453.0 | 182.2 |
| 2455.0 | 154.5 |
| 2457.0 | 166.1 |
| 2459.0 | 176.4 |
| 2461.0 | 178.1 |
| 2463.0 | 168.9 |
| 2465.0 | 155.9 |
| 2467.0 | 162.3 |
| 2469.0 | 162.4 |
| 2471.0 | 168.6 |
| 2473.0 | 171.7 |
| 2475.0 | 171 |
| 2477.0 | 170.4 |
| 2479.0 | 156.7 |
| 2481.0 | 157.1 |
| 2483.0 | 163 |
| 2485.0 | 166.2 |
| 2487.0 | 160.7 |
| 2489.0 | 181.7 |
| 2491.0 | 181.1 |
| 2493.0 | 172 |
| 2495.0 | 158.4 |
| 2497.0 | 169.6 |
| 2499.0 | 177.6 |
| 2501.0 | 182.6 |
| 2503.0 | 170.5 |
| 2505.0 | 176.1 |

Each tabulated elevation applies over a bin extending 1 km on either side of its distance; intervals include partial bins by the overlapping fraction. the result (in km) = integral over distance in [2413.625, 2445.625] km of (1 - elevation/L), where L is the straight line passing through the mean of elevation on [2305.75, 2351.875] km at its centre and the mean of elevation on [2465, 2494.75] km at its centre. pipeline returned 5.97 km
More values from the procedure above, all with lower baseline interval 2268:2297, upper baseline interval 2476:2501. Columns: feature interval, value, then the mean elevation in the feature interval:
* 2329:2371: 0.8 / 141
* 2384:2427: 1.4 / 149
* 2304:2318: 0.4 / 134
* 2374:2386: 1.7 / 128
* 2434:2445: 3.3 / 113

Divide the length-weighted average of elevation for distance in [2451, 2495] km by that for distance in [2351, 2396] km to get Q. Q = 1.22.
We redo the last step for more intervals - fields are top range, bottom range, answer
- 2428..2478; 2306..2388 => 1.09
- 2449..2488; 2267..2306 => 1.25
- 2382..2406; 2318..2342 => 1.13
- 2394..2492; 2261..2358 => 1.12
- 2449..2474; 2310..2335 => 1.30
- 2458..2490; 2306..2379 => 1.23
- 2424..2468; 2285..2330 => 1.09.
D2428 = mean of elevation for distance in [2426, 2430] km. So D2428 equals 126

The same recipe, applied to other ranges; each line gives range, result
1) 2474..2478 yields 171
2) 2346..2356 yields 150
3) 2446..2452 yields 154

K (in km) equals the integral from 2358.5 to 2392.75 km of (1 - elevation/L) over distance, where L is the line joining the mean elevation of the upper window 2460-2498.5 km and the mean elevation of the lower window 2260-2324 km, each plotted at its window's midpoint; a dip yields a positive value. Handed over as 3.3 km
